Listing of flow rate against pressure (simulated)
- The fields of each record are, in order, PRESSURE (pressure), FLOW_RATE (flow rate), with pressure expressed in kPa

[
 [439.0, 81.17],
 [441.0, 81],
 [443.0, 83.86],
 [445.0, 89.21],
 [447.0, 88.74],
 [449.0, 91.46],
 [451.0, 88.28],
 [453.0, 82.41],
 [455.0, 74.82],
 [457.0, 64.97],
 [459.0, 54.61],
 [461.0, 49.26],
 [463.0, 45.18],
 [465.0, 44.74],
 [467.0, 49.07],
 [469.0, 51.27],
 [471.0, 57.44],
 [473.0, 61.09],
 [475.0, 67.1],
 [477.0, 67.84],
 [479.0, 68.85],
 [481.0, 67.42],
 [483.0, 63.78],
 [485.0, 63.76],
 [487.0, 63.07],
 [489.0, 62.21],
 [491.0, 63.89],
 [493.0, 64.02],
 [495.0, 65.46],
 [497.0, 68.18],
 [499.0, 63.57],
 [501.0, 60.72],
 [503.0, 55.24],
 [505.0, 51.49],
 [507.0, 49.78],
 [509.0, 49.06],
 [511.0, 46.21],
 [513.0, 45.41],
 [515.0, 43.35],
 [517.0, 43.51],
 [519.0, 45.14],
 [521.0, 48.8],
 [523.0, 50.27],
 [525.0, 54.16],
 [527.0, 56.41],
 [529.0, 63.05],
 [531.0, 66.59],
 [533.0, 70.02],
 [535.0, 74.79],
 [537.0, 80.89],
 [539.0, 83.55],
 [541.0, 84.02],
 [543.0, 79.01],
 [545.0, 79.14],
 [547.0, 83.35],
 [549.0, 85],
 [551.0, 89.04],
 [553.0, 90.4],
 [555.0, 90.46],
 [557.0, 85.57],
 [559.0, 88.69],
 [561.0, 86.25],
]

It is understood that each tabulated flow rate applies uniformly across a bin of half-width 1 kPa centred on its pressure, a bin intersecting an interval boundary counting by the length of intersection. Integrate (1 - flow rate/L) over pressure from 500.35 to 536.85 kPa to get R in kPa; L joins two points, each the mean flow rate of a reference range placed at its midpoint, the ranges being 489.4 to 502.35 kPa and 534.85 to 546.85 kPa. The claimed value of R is 9.1 kPa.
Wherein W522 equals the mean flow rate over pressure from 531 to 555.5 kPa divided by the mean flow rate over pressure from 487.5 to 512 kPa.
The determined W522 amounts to 1.40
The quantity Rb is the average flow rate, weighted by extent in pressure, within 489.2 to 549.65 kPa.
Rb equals 62.3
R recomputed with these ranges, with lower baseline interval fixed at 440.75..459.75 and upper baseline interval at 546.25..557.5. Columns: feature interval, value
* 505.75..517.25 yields 5.2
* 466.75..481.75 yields 3.7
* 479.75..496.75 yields 3.8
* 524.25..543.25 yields 3.3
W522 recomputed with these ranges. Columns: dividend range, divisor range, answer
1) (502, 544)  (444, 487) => 0.89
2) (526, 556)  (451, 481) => 1.28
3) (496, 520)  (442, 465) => 0.71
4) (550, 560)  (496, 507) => 1.51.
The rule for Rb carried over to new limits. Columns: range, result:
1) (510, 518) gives 44.6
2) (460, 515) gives 57.7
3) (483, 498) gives 64.3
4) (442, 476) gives 67.3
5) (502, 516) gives 48.6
